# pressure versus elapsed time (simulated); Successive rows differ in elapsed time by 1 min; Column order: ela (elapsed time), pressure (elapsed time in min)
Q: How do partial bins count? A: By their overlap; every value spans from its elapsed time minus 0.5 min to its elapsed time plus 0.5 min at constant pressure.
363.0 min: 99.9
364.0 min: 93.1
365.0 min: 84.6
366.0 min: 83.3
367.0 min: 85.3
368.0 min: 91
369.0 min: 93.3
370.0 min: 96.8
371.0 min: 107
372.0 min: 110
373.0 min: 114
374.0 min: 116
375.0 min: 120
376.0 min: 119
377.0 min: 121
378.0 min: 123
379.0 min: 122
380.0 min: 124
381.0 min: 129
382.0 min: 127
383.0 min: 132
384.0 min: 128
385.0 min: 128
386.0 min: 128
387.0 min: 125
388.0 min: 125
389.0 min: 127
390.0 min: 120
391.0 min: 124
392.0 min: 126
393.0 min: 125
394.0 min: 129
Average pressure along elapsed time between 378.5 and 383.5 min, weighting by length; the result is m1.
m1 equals 127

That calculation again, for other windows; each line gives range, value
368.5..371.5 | 99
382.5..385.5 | 129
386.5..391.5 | 124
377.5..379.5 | 122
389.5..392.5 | 123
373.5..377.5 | 119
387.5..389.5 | 126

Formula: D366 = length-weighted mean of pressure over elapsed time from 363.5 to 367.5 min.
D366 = 86.6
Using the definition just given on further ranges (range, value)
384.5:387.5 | 127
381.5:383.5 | 130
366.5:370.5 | 91.6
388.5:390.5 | 124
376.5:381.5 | 124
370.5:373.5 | 110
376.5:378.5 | 122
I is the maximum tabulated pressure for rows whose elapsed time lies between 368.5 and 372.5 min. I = 110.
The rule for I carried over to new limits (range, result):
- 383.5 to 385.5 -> 128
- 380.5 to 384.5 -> 132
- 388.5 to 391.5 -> 127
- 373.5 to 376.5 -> 120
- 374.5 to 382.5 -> 129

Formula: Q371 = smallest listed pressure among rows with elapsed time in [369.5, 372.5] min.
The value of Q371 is 96.8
